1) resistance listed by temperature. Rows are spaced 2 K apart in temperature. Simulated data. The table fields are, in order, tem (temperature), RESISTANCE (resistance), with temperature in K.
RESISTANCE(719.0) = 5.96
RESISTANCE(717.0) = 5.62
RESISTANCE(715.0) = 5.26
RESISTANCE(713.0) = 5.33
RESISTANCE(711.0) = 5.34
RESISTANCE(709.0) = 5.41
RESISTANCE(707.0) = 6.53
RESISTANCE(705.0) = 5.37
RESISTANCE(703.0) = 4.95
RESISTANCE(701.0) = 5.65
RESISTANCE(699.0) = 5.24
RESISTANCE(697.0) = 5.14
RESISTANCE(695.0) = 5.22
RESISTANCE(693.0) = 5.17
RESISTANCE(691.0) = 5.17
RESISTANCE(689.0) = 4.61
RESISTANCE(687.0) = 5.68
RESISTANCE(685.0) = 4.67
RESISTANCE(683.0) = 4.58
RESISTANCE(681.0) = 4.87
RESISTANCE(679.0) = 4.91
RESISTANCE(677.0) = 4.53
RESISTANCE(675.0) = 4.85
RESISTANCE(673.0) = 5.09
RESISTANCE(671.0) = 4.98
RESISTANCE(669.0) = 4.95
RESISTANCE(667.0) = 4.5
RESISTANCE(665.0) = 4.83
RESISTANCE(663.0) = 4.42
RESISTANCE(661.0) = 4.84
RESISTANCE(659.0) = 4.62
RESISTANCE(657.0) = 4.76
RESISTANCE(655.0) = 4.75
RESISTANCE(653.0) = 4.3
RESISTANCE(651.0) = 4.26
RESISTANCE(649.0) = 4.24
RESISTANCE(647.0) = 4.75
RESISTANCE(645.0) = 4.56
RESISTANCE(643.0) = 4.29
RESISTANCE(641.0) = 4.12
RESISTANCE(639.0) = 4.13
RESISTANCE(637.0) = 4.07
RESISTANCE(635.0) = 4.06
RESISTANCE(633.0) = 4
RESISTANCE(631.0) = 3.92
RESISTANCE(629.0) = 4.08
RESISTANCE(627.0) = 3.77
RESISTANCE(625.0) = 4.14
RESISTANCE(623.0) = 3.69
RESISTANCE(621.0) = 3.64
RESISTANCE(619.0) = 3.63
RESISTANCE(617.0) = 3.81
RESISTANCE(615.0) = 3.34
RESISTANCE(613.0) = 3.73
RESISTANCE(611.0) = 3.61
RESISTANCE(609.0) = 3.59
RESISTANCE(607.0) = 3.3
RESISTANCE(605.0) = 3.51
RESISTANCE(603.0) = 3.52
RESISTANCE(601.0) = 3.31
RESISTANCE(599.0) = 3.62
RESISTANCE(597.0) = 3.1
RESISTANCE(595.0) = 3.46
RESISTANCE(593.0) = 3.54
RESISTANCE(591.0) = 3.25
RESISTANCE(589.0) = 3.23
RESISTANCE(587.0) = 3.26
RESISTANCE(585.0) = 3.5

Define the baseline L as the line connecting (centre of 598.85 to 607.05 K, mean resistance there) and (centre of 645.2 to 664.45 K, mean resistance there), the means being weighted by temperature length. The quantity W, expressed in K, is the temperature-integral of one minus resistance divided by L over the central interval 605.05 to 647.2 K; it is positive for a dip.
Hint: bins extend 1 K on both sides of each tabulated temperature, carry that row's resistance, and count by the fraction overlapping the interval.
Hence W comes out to 0.6 K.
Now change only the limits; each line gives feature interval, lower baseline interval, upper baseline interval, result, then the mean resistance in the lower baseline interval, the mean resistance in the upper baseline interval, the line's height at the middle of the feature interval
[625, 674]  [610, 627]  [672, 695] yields -1.5 K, 3.7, 4.93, 4.29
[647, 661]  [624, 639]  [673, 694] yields -0.4 K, 4.01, 4.91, 4.4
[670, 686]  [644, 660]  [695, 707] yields 0.5 K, 4.53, 5.37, 4.98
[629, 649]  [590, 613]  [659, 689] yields -0.2 K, 3.45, 4.82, 4.16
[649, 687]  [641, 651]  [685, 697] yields 0.3 K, 4.41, 5.13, 4.76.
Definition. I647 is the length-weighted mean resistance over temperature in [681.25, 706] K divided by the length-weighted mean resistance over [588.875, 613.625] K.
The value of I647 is 1.5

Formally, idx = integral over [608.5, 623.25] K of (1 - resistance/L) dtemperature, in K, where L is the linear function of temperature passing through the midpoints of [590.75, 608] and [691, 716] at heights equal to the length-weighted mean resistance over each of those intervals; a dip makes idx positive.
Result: 0.36 K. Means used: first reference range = 3.41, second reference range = 5.38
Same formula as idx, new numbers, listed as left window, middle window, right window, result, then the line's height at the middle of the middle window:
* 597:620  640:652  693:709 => -0.21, 4.29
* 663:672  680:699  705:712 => 0.90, 5.27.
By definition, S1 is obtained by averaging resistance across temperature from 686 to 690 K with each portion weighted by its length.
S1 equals 5.14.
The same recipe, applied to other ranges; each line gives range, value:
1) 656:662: 4.74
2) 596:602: 3.34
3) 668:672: 4.96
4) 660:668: 4.65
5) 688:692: 4.89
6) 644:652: 4.45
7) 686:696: 5.17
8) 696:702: 5.34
